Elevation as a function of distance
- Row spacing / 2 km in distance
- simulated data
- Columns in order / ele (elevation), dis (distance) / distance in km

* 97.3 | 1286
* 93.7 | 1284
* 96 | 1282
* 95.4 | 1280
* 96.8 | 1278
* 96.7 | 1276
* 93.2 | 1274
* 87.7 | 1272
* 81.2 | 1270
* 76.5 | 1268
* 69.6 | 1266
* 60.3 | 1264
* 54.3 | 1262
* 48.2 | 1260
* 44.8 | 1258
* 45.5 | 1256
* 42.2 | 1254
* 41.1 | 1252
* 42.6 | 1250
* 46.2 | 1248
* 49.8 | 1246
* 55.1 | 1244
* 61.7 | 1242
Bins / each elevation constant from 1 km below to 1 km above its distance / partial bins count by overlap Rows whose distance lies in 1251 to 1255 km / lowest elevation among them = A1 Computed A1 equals 41.1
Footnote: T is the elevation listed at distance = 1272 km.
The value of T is 87.7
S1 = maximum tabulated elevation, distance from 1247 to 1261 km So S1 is 48.2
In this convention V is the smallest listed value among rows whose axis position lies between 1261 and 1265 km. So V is 54.3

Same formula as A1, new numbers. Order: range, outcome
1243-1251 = 42.6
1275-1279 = 96.7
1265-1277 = 69.6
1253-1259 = 42.2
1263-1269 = 60.3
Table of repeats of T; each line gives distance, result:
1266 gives 69.6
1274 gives 93.2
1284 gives 93.7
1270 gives 81.2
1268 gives 76.5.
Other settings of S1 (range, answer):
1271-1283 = 96.8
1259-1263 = 54.3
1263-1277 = 96.7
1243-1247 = 55.1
